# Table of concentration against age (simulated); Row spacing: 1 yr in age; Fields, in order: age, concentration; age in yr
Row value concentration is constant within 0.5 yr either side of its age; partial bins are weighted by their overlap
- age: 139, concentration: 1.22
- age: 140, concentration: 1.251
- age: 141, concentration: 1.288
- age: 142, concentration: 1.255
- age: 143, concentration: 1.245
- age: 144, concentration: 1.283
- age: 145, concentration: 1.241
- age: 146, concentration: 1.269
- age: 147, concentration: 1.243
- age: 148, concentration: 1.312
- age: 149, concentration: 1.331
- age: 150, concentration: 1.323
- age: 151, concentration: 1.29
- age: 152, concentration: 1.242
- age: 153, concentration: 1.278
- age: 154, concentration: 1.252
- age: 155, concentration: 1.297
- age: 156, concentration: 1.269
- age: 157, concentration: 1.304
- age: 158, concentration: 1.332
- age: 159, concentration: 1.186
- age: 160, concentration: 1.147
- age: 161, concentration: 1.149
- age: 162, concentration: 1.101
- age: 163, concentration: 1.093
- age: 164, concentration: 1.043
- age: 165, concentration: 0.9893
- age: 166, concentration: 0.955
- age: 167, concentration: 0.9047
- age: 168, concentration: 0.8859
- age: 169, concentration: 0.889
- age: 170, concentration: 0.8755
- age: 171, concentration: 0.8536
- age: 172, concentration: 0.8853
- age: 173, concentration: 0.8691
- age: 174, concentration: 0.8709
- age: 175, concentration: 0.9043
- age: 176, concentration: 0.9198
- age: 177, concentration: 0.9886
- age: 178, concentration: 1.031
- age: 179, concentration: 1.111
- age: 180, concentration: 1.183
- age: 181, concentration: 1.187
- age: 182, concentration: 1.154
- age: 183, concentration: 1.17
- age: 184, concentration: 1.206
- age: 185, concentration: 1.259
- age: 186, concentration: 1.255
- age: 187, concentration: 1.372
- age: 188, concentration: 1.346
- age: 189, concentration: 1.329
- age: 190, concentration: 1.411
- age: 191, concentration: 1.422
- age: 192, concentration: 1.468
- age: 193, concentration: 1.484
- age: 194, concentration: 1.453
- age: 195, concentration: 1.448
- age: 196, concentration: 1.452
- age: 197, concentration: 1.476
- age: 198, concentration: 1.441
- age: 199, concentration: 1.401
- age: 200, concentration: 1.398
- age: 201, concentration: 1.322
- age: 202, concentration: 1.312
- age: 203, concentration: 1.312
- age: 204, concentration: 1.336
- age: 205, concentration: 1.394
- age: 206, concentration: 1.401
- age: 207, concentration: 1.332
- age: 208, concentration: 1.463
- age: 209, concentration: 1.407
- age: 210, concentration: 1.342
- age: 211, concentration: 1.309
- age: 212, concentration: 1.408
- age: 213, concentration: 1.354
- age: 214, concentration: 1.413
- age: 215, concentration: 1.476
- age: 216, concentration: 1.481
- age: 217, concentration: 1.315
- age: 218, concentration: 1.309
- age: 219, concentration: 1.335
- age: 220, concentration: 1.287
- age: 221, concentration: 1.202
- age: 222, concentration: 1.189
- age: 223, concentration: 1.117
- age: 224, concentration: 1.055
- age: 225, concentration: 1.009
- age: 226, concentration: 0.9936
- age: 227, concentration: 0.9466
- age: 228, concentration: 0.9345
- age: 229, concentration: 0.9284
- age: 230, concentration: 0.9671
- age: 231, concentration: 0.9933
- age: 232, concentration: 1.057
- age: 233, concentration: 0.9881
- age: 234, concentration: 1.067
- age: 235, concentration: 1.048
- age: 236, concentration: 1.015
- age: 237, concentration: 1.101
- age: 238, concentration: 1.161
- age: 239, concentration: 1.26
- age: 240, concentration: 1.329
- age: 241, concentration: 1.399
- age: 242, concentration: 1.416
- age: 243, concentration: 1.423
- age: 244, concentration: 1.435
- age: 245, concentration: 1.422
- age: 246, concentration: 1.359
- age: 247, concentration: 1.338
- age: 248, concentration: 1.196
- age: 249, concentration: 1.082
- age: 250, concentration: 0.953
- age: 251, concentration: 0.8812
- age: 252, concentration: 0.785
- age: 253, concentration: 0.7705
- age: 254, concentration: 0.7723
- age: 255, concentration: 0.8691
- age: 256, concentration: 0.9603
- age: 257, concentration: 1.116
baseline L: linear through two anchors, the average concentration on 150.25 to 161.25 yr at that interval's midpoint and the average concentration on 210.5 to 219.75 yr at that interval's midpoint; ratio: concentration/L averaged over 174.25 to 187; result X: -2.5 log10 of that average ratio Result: 0.17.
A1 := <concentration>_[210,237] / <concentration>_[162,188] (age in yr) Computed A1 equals 1.12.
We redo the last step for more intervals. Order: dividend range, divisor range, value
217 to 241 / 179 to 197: 0.84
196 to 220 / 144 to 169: 1.17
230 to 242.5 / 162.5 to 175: 1.24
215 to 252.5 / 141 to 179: 1.04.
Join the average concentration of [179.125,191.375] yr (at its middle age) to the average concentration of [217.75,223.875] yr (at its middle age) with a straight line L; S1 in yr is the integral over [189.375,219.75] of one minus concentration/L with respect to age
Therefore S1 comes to -3.6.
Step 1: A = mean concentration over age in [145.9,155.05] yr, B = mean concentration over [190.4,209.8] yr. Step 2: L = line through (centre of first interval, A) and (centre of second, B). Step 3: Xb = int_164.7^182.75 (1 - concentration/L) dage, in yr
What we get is 5.0 yr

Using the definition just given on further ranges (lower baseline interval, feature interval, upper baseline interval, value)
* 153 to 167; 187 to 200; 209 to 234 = -2.8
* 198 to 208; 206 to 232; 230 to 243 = 1.0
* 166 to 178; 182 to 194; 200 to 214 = -2.4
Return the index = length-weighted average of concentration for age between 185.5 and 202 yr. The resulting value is 1.4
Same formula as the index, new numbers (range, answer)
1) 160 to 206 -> 1.19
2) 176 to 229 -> 1.29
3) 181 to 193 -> 1.31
